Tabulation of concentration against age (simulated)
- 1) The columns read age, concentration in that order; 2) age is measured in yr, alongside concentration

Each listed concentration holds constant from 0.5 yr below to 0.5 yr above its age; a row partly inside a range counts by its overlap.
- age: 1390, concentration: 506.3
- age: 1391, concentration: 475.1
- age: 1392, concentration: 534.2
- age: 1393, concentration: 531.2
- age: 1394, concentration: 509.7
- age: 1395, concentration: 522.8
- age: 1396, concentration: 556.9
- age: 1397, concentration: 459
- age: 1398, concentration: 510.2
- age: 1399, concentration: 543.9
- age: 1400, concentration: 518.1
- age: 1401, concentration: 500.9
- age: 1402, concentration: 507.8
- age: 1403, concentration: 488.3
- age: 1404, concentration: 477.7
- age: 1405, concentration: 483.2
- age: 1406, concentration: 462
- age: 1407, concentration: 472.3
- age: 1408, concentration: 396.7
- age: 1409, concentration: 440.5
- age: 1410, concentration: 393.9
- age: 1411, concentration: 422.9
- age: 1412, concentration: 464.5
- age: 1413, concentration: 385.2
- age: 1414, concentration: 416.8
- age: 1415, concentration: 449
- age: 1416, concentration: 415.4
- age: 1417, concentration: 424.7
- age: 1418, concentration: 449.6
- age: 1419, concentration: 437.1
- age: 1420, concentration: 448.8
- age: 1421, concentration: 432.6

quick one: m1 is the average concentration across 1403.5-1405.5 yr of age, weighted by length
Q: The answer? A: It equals 480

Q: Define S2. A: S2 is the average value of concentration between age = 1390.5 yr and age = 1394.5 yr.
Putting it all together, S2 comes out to 513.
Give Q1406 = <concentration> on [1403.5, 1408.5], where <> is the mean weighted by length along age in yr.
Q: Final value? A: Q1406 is 458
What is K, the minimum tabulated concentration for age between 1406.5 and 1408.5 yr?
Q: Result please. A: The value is 396.7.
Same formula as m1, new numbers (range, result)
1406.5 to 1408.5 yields 434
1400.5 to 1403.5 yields 499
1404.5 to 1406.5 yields 473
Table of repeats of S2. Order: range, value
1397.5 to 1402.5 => 516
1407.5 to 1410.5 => 410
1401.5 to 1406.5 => 484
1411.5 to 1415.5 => 429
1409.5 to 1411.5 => 408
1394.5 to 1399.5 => 519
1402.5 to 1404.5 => 483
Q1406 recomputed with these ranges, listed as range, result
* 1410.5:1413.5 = 424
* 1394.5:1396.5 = 540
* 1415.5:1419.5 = 432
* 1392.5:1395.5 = 521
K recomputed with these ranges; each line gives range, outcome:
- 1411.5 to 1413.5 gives 385.2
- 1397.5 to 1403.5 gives 488.3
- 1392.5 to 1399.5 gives 459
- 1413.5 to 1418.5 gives 415.4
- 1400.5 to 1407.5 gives 462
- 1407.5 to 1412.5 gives 393.9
